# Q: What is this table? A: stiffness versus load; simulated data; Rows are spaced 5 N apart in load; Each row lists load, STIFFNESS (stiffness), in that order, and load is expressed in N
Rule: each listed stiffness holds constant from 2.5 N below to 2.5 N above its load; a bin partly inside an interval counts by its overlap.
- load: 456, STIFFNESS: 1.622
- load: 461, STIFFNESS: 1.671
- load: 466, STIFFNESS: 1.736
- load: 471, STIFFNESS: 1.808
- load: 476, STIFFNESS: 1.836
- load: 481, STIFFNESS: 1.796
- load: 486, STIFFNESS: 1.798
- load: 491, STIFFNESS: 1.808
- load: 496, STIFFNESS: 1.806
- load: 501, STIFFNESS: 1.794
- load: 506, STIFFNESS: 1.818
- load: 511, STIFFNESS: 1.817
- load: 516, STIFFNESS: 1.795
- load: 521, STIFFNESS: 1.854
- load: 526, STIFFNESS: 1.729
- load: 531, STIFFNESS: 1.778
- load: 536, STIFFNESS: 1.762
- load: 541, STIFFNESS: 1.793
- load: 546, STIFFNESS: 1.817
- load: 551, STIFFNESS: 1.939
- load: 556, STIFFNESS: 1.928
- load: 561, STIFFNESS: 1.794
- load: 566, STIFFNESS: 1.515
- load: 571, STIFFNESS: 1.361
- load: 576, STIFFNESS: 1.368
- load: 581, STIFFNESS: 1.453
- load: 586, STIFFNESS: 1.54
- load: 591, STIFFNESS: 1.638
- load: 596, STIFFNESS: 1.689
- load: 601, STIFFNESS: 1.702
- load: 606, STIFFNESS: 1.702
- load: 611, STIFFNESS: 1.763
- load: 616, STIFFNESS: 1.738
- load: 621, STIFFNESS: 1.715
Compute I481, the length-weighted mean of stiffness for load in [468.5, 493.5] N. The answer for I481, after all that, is 1.81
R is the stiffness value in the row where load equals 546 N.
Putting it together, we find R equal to 1.817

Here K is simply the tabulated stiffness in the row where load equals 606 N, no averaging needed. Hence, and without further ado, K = 1.702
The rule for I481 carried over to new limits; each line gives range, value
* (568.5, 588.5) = 1.43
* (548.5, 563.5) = 1.89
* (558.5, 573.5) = 1.56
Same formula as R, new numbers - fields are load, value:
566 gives 1.515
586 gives 1.54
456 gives 1.622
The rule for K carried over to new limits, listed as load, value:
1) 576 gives 1.368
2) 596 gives 1.689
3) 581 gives 1.453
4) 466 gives 1.736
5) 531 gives 1.778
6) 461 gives 1.671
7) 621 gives 1.715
